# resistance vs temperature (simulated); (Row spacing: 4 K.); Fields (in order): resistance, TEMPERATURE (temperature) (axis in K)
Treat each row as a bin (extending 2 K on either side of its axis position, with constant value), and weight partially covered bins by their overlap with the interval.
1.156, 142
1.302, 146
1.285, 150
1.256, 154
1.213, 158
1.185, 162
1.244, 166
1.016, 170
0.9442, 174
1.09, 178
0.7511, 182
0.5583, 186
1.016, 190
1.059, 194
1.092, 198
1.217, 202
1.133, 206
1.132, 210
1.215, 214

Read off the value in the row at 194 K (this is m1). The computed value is 1.059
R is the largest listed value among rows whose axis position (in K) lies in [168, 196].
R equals 1.09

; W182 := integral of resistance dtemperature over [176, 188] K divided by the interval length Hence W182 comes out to 0.8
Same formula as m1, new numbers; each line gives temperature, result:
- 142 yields 1.156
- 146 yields 1.302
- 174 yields 0.9442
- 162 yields 1.185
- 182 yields 0.7511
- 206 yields 1.133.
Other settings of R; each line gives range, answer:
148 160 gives 1.285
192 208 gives 1.217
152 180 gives 1.256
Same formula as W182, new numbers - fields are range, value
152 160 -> 1.23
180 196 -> 0.846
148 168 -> 1.24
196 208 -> 1.15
